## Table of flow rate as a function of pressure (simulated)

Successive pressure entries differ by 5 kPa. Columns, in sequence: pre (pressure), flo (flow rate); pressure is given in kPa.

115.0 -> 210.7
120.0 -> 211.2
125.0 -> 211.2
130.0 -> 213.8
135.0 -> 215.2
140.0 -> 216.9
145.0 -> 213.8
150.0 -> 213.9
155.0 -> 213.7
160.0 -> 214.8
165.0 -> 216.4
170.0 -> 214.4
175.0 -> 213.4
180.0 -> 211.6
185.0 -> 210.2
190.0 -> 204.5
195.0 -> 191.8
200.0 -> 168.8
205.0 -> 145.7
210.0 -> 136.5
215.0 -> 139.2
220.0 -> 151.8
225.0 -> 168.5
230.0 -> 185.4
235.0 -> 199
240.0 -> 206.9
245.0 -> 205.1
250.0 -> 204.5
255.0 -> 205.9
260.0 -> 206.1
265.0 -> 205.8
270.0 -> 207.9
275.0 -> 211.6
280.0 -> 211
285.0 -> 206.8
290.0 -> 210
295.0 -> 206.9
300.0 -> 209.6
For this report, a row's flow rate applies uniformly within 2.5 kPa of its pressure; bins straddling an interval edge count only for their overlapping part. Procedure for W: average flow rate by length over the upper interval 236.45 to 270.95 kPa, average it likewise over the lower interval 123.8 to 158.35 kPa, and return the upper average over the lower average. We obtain 0.96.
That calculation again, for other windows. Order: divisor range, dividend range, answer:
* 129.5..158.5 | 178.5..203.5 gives 0.91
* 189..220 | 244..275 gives 1.28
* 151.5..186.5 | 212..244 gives 0.82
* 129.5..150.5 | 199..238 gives 0.75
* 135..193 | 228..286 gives 0.96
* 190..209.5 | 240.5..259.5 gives 1.21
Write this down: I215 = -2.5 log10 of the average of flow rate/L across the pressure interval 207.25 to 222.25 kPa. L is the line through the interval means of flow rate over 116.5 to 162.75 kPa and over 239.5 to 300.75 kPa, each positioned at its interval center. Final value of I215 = 0.42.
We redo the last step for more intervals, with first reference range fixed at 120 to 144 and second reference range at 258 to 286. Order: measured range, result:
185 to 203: 0.11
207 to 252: 0.19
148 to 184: -0.01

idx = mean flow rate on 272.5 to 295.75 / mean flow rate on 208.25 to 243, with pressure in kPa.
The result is 1.2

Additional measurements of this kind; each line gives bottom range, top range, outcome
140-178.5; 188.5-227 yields 0.76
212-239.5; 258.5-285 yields 1.22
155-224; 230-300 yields 1.10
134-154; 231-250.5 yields 0.94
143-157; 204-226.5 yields 0.69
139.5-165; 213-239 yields 0.80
